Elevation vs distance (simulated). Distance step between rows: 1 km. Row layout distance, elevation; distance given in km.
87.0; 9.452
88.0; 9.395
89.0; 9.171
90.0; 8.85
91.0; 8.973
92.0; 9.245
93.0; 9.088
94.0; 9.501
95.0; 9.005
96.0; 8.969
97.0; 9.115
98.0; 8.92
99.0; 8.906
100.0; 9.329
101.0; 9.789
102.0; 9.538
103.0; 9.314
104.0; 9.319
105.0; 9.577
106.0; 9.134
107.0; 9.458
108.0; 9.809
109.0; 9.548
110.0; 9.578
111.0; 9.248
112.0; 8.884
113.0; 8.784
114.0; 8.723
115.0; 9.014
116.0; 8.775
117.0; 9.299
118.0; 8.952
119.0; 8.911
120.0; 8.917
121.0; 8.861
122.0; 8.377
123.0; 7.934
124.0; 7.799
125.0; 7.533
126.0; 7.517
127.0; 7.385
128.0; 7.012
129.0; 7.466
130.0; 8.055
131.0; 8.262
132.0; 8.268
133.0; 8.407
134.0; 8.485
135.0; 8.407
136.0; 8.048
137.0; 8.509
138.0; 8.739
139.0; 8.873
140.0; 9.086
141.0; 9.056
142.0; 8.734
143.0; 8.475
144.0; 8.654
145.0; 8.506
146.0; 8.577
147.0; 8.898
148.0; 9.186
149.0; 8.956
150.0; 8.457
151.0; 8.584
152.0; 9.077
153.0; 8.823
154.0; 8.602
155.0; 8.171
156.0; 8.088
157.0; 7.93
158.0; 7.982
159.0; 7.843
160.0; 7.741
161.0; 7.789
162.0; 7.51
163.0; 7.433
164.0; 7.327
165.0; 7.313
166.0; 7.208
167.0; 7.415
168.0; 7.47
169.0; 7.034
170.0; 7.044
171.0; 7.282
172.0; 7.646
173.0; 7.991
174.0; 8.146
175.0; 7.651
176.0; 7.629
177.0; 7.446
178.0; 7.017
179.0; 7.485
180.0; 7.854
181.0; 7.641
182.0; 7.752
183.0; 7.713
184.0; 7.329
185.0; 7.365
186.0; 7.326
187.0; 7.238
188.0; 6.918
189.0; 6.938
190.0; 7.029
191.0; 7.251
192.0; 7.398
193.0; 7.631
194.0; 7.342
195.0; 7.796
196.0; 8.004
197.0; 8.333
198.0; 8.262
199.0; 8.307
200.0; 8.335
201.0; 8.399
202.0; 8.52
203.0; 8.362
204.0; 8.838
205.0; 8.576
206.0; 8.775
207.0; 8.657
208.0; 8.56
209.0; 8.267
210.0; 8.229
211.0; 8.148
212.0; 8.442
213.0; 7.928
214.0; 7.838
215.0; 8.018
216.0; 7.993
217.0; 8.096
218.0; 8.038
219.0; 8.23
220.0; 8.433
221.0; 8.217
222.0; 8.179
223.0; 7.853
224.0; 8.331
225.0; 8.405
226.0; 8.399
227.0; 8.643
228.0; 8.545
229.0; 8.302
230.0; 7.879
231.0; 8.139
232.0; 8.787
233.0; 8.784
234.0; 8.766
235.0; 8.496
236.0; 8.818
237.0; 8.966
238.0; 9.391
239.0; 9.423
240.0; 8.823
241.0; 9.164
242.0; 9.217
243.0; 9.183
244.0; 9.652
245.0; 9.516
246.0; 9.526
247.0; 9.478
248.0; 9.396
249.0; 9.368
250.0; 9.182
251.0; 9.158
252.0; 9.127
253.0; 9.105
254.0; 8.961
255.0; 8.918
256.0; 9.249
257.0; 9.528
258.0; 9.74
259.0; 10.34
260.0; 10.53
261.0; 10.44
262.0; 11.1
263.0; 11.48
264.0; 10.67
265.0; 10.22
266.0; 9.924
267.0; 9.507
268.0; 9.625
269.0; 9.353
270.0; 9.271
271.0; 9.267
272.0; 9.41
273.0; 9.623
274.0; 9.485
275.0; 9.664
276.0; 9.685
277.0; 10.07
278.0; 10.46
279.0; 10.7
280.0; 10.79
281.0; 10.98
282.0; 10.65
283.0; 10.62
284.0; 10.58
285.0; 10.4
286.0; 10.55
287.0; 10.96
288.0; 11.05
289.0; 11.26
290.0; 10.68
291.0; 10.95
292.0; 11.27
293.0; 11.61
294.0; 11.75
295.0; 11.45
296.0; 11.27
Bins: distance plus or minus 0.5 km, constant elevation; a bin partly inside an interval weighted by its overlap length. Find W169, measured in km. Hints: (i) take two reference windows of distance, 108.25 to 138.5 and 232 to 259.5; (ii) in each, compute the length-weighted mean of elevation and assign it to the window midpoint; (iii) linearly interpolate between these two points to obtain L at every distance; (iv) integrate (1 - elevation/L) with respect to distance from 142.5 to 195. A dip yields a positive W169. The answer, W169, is 5.7 km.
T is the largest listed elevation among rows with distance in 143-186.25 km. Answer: 9.186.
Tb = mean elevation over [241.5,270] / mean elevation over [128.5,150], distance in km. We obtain 1.13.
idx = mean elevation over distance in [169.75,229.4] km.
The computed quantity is 7.94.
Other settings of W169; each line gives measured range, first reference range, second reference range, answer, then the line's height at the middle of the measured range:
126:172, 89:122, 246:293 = 6.22 km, 9.4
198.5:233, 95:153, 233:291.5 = 4.15 km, 9.46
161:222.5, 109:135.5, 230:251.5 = 7.01 km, 8.81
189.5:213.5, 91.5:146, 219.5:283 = 2.64 km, 9.15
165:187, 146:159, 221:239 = 2.70 km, 8.53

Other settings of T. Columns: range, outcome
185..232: 8.838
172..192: 8.146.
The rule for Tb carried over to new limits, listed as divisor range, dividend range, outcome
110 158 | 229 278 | 1.11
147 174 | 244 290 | 1.26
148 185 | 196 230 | 1.06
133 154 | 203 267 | 1.03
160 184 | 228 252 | 1.20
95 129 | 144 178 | 0.90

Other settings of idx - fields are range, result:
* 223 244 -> 8.72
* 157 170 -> 7.5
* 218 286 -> 9.4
